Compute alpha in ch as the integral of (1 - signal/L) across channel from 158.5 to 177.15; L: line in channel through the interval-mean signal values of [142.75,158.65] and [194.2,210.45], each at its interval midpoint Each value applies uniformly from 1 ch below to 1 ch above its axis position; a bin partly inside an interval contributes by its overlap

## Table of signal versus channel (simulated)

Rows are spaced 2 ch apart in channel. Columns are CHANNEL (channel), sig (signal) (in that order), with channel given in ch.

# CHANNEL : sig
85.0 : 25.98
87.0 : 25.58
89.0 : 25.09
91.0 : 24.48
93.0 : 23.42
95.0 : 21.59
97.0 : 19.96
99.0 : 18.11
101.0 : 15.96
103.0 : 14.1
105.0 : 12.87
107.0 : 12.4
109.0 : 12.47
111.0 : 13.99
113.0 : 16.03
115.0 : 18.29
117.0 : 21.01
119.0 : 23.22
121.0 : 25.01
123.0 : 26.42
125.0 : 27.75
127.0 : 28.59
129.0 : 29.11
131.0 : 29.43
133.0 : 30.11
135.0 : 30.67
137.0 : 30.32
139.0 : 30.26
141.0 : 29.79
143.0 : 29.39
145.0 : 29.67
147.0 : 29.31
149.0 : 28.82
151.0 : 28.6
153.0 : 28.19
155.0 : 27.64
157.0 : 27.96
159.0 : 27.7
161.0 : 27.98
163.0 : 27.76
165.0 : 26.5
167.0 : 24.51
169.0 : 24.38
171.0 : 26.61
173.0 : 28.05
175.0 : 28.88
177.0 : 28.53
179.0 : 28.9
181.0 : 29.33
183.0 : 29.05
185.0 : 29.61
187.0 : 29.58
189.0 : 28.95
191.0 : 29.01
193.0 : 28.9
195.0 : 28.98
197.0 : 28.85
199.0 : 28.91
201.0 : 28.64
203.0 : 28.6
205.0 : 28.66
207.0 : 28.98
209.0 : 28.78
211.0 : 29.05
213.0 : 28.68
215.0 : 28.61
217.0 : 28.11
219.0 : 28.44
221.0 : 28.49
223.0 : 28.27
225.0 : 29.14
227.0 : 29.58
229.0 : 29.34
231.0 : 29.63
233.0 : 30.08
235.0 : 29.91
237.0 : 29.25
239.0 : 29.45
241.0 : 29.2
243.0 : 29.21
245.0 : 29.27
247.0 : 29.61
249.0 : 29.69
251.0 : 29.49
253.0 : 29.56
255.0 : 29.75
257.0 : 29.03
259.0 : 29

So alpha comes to 1.1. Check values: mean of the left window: 28.6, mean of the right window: 28.8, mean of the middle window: 27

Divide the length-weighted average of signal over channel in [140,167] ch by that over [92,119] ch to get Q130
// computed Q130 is 1.65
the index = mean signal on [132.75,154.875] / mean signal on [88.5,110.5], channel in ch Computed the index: 1.64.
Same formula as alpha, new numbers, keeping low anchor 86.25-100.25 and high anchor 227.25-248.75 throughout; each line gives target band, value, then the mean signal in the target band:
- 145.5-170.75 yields -1.9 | 27.5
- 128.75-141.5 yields -2.9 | 30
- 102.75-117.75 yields 5.3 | 15.1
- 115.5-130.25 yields -1.1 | 25.7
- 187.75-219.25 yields -1.1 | 28.8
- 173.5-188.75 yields -1.3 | 29.1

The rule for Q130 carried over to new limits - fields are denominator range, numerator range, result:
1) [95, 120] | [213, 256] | 1.75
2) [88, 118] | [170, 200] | 1.60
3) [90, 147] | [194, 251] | 1.26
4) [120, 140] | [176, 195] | 1.01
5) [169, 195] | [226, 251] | 1.03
